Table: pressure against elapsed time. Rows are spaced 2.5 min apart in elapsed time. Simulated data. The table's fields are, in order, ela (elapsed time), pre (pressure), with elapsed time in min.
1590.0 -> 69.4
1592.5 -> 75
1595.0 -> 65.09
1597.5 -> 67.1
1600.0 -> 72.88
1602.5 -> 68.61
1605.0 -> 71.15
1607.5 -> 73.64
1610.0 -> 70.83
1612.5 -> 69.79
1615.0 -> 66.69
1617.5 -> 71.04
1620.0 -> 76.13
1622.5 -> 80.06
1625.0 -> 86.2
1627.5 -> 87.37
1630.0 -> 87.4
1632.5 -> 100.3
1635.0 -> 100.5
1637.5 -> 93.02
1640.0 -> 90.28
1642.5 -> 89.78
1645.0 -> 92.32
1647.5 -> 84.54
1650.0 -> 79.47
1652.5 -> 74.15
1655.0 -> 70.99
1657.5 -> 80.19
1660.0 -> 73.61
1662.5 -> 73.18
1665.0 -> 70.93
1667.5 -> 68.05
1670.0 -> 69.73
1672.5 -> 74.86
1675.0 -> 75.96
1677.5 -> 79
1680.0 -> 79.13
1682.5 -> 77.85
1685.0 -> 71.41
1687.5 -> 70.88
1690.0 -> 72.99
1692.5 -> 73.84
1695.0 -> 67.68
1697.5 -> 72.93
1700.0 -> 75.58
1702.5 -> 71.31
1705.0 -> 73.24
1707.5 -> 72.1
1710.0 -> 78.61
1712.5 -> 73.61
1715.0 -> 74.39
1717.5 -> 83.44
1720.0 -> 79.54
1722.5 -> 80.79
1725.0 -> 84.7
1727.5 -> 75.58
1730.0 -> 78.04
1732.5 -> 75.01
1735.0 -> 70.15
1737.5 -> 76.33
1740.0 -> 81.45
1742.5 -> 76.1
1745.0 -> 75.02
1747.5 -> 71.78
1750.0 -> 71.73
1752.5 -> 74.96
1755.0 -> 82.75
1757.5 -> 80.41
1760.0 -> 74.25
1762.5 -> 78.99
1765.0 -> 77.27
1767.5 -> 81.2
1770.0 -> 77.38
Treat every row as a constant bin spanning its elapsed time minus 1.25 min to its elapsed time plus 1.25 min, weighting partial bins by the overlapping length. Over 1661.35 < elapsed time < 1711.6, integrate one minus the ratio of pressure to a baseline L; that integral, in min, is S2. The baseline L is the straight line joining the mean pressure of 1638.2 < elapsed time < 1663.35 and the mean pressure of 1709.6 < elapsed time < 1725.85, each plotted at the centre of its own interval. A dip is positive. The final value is 4.2 min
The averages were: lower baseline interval 81.2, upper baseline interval 79.2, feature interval 73.5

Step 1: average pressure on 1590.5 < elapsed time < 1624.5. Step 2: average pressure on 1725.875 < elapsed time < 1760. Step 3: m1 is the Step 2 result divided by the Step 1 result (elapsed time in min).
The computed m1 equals 1.06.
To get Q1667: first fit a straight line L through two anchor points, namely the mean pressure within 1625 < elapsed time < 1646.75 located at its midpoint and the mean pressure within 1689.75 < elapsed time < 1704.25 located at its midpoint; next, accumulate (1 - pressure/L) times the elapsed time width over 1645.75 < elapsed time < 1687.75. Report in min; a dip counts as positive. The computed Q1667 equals 3.5 min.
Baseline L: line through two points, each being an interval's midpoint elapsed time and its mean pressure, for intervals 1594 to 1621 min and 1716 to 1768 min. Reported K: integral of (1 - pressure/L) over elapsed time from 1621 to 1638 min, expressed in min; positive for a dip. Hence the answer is -4.5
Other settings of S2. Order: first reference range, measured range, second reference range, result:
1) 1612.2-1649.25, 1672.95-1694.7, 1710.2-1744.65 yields 1.7 min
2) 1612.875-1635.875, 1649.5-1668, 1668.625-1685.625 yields 1.0 min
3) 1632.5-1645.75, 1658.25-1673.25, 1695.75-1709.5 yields 2.3 min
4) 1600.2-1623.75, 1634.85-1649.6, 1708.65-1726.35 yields -3.2 min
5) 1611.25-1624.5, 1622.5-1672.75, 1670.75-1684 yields -4.9 min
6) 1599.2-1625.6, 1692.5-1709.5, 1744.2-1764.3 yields 0.6 min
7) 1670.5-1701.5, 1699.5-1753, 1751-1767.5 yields 0.2 min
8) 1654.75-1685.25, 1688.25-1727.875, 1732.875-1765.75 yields -0.2 min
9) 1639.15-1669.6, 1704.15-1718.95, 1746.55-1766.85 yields 0.3 min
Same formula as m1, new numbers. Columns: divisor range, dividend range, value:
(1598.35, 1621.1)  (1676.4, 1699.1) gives 1.04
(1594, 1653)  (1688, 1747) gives 0.94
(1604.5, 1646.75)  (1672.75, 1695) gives 0.90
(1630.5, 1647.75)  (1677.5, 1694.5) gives 0.80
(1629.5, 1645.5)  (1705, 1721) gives 0.82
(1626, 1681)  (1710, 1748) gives 0.95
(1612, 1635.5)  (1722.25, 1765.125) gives 0.93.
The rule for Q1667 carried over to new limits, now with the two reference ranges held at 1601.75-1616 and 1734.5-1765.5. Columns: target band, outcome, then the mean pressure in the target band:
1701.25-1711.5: 0.1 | 73.8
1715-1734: -1.0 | 79.1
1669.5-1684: -0.6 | 76.3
